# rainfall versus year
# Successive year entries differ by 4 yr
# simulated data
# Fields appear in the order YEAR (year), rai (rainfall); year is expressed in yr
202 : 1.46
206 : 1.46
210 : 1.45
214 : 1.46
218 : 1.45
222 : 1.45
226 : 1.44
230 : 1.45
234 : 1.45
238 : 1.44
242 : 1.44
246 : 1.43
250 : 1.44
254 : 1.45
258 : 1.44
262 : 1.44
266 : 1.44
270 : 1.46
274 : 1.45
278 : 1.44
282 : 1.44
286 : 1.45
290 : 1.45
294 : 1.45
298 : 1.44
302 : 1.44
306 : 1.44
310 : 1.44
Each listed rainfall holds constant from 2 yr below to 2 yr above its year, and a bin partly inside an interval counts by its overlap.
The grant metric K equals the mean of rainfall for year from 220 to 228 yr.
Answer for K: 1.44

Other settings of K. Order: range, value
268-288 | 1.45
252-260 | 1.44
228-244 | 1.45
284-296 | 1.45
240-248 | 1.44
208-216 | 1.46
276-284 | 1.44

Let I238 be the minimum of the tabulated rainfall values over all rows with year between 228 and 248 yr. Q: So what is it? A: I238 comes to 1.43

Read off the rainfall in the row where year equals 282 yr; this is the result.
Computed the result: 1.44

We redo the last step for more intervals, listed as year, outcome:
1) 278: 1.44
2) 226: 1.44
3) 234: 1.45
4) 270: 1.46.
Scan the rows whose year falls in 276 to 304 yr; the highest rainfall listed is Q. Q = 1.45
